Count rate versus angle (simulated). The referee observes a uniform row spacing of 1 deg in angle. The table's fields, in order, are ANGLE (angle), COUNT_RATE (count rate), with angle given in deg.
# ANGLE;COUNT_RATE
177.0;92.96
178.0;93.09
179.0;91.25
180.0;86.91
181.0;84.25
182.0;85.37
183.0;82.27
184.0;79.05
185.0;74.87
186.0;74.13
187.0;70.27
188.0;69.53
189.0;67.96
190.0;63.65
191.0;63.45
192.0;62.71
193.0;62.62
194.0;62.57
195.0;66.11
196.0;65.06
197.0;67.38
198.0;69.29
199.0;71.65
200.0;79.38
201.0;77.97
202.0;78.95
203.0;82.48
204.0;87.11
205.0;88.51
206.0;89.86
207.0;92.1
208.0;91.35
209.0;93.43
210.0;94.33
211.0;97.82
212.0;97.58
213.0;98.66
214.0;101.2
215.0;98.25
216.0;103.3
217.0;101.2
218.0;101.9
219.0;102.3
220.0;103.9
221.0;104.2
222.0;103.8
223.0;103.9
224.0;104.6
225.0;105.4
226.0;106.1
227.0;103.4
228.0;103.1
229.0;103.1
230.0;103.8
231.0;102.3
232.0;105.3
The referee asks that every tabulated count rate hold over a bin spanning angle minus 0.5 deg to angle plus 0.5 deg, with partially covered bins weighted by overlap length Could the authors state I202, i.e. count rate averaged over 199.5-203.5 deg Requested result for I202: 79.7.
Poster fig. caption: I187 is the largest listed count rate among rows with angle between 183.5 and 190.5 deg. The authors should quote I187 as 79.05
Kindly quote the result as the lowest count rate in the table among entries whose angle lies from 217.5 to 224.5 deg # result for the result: 101.9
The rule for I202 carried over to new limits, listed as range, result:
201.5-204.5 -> 82.8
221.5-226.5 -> 105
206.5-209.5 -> 92.3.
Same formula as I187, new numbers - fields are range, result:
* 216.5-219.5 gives 102.3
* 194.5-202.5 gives 79.38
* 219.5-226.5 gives 106.1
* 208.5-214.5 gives 101.2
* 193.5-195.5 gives 66.11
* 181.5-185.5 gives 85.37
